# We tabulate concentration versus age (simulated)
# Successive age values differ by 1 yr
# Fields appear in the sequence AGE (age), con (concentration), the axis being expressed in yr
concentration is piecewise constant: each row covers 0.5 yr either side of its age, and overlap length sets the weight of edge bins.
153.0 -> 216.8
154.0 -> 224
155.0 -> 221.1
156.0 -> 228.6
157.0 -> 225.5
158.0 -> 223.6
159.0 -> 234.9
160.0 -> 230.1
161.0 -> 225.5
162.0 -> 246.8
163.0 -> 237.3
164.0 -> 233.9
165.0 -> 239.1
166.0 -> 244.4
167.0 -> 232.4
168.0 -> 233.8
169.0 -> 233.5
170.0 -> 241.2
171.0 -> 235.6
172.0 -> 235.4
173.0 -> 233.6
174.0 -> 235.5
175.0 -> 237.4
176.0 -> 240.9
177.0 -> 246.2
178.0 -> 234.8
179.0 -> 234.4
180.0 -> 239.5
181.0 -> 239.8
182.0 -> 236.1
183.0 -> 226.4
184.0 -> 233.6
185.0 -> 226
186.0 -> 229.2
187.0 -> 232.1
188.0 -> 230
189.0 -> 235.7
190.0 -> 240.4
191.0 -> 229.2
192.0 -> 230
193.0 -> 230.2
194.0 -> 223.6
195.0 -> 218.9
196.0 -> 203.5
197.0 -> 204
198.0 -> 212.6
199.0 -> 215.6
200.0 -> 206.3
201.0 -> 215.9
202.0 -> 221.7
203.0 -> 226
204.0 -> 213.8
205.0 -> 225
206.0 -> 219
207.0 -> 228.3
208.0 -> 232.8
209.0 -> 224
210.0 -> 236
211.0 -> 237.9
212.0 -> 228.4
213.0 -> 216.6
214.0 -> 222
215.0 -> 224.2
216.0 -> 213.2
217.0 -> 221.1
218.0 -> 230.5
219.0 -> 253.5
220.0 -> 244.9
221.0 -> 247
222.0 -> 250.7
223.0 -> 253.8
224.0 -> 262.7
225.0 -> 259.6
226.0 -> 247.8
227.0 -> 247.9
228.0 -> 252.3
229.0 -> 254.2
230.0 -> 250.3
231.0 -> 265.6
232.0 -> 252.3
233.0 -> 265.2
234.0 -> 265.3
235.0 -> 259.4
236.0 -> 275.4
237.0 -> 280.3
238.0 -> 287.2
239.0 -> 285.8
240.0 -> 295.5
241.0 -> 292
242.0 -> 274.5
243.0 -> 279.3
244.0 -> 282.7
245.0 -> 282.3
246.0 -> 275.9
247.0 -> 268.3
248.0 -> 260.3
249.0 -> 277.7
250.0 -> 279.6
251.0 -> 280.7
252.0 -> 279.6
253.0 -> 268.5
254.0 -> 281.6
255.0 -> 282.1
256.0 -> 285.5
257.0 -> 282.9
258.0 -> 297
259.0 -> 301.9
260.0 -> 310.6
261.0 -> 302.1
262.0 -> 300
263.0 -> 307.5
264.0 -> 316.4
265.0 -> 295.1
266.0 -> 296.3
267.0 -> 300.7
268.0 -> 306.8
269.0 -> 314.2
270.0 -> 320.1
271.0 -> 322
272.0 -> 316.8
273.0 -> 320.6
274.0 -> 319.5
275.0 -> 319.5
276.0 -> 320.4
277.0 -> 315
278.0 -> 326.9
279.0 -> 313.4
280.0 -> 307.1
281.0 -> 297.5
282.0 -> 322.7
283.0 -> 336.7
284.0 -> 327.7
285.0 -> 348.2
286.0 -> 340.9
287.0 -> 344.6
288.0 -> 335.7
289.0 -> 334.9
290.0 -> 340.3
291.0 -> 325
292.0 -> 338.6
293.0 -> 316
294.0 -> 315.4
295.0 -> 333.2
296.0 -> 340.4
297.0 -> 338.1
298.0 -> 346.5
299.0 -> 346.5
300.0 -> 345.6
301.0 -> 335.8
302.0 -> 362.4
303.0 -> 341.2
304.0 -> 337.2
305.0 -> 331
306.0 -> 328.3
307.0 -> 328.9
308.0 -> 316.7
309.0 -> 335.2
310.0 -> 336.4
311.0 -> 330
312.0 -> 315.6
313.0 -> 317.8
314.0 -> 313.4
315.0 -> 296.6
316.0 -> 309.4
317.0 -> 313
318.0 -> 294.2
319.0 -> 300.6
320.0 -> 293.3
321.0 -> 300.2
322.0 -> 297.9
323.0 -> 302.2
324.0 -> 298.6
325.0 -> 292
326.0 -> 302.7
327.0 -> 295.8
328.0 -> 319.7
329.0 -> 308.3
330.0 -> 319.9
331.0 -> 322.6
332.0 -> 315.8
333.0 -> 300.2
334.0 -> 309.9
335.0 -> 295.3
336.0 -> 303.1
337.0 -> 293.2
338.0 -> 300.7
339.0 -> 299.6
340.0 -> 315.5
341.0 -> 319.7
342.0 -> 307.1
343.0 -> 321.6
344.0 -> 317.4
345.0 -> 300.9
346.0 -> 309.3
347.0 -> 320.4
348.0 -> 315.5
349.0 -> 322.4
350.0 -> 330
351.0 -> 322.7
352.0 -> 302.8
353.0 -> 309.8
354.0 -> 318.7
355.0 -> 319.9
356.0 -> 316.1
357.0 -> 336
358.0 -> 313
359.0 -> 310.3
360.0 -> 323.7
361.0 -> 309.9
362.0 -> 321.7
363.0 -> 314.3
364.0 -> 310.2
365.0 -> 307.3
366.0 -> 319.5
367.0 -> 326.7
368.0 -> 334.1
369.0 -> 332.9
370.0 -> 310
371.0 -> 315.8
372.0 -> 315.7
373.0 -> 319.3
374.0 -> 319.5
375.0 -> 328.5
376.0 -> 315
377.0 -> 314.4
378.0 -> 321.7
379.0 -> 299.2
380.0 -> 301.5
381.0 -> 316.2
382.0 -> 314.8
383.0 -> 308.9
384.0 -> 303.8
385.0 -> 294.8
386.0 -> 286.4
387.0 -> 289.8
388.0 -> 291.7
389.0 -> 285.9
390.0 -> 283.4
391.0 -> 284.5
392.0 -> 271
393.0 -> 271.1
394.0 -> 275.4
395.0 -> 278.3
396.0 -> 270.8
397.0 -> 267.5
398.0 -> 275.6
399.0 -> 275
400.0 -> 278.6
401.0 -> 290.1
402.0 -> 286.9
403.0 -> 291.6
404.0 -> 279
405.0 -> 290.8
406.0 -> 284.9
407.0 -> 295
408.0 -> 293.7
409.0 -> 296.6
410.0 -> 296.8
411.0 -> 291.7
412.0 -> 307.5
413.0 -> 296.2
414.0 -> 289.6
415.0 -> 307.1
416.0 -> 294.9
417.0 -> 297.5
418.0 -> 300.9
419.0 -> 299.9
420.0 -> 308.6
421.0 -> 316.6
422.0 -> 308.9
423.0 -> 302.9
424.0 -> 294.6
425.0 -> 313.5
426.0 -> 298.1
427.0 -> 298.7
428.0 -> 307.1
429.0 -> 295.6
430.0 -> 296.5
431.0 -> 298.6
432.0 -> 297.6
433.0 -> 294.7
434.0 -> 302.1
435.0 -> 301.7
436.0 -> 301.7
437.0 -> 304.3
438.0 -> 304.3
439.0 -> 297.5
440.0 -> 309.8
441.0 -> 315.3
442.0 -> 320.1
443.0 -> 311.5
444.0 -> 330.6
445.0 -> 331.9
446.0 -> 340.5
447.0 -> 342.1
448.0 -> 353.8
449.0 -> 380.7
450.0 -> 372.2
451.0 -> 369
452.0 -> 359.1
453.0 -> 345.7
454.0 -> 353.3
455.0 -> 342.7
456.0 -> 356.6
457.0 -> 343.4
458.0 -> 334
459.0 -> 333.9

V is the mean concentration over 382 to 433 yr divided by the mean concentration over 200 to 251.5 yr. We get 1.2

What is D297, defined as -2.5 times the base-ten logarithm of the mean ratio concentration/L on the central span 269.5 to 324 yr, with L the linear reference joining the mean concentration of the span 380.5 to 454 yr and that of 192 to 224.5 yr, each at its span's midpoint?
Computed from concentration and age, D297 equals -0.24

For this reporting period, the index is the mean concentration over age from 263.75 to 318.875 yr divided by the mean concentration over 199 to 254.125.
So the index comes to 1.3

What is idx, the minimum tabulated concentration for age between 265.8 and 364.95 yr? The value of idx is 292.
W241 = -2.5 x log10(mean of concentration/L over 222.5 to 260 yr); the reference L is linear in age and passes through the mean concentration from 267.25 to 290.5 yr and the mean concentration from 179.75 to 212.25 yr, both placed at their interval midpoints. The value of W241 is 0.023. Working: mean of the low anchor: 226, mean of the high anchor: 324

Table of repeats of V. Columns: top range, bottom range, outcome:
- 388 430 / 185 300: 1.06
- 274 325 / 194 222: 1.44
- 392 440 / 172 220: 1.29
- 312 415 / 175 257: 1.23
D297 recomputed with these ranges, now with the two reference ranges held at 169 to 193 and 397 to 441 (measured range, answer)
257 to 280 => -0.20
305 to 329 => -0.15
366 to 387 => -0.10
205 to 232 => 0.02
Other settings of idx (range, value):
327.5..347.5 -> 293.2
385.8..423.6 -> 267.5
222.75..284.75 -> 247.8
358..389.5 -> 285.9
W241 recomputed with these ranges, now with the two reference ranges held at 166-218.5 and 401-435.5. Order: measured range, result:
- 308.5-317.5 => -0.20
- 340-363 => -0.14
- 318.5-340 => -0.13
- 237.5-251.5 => -0.15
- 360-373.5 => -0.13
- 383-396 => 0.02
